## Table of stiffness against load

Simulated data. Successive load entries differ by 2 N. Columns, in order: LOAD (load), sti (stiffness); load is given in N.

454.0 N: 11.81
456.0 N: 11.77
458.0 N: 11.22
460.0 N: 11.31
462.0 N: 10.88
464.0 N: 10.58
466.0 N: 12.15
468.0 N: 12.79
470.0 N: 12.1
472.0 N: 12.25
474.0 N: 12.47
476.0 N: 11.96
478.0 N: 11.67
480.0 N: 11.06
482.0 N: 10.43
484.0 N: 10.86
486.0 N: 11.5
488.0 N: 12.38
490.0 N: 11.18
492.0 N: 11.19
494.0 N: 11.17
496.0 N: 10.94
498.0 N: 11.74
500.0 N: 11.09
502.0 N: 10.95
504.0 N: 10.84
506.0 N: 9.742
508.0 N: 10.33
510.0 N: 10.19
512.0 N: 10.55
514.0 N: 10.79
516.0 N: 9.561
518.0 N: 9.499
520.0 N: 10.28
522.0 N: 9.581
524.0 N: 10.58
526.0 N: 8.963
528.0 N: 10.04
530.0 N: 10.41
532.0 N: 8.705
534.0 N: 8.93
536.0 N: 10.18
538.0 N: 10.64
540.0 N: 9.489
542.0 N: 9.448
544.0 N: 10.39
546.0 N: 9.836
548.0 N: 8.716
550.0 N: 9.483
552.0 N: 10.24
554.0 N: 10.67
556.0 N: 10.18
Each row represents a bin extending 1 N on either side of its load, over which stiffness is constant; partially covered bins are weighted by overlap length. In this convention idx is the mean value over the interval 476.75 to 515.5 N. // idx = 11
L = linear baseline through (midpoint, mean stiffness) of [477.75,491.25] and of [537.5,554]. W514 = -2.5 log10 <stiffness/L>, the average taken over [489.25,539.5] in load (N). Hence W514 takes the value 0.03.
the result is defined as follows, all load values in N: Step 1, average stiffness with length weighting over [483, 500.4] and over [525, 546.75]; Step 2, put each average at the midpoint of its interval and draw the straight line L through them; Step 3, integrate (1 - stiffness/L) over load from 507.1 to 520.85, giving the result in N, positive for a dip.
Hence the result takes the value 0.47 N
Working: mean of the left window 11.3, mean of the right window 9.73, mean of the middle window 10.2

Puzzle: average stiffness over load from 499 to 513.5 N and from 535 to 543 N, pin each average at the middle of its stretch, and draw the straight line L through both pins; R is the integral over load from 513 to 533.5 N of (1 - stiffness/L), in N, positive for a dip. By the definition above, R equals 0.82 N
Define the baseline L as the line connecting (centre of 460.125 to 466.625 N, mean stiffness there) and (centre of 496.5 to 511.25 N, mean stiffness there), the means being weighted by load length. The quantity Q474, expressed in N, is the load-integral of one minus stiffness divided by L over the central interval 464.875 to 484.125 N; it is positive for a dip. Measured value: -1.3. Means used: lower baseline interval 11.2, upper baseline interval 10.7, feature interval 11.8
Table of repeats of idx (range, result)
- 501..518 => 10.3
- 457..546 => 10.7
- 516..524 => 9.86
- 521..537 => 9.67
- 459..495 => 11.6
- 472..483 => 11.6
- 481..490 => 11.3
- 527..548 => 9.75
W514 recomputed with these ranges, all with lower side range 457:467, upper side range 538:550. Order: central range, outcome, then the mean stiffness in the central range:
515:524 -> 0.03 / 9.82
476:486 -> -0.03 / 11.2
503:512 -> 0.01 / 10.3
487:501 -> -0.08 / 11.4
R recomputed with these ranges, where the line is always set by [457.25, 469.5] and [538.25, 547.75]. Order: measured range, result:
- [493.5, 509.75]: -0.19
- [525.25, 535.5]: 0.60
